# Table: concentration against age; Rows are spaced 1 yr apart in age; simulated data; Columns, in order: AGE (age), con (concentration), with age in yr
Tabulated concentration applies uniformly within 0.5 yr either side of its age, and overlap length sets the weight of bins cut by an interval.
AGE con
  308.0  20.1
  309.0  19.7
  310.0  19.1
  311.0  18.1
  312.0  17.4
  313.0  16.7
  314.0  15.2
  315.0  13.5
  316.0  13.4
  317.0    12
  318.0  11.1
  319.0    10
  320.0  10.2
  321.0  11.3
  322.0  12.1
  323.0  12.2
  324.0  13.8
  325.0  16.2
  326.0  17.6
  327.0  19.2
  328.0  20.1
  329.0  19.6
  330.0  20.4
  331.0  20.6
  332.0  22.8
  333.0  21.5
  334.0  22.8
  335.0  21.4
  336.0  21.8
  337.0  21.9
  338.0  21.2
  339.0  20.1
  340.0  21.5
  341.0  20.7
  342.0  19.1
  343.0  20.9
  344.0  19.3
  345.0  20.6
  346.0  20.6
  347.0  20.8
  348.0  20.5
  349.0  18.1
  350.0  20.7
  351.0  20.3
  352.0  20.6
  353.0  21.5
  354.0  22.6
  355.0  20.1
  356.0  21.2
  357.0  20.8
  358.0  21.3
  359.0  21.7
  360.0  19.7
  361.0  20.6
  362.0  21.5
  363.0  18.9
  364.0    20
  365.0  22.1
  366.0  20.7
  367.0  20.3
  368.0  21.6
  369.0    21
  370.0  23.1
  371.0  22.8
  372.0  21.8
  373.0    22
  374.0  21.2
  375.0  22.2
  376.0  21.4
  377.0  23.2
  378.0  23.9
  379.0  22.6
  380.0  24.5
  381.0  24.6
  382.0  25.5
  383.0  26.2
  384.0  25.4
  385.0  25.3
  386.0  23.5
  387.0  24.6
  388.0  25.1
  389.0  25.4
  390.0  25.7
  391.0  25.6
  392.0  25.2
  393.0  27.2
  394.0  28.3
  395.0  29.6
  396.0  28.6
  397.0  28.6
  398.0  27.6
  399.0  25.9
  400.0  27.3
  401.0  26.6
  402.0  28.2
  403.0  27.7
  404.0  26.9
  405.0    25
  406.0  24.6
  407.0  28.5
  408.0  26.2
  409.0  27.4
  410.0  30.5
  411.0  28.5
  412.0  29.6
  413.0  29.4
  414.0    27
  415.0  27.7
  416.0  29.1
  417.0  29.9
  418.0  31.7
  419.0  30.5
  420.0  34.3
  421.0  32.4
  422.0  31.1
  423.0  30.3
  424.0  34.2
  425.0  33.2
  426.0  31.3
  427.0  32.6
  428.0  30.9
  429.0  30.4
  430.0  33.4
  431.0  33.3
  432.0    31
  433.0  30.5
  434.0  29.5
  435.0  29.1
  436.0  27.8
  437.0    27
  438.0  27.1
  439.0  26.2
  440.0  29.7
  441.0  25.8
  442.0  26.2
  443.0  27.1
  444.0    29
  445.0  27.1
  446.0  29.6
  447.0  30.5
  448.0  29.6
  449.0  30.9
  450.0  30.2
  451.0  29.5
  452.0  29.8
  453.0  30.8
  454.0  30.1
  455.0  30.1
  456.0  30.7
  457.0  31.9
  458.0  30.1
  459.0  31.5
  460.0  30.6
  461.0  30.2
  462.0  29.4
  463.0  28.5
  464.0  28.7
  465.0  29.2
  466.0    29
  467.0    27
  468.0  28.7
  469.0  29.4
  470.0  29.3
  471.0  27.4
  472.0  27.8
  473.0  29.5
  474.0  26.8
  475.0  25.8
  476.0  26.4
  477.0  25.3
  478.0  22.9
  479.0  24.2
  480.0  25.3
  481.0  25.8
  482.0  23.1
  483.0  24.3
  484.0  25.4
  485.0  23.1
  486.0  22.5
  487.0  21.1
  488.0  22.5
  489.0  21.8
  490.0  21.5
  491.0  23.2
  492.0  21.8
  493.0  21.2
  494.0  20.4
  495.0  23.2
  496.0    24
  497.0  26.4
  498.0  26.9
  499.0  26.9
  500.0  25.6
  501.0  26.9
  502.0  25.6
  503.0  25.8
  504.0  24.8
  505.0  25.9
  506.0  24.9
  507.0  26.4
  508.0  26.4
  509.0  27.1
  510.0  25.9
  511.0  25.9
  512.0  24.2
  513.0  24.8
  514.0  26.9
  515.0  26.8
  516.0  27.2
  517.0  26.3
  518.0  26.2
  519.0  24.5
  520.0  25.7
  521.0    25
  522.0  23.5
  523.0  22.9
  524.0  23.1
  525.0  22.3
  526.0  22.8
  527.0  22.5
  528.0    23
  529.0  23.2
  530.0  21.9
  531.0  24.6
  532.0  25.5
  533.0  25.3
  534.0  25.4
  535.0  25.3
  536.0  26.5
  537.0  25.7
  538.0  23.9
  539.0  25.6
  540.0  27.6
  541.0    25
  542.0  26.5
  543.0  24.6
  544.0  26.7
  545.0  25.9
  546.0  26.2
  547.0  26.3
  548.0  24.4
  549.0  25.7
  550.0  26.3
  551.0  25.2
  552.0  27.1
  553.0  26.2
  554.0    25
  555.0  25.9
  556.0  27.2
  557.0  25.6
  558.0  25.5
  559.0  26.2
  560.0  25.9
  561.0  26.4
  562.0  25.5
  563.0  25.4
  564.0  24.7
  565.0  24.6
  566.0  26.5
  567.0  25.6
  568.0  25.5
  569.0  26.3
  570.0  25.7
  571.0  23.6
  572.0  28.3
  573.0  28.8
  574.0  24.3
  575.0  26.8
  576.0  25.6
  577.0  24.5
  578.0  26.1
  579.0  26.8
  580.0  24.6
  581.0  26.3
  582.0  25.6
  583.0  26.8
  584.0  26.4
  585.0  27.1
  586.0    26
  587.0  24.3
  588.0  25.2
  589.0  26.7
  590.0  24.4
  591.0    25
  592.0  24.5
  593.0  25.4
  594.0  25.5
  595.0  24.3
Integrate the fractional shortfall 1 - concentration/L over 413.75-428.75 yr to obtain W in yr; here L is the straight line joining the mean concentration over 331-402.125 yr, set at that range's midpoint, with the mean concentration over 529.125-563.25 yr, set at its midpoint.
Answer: -4.7 yr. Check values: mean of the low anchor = 22.8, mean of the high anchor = 25.6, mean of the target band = 31.1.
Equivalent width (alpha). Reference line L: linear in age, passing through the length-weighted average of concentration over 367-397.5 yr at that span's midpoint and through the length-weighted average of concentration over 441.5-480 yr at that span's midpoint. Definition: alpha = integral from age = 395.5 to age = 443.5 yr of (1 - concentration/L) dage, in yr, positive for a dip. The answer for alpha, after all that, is -4.8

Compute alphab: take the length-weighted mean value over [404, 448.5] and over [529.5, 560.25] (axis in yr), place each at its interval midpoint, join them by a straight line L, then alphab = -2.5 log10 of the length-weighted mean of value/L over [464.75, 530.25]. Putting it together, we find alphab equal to 0.09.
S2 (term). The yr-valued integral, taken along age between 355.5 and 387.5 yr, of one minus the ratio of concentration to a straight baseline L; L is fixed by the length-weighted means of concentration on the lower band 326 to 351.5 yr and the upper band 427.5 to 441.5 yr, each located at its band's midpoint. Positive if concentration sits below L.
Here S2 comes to 1.7 yr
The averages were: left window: 20.6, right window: 29.4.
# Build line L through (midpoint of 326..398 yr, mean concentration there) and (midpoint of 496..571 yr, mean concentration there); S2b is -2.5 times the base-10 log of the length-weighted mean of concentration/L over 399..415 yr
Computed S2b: -0.187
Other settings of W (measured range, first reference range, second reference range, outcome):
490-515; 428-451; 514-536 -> 0.70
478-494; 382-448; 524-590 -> 2.34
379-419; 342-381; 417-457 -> -2.12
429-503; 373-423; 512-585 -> -2.90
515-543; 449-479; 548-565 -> 2.03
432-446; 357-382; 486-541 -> -2.93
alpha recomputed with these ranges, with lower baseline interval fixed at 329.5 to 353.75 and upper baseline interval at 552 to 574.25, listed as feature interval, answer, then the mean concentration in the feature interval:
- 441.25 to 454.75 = -3.4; 29.2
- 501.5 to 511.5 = -0.5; 25.9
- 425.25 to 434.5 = -3.5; 31.5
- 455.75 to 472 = -4.0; 29.4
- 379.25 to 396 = -3.0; 25.8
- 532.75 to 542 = -0.1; 25.6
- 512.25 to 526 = 0.0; 24.9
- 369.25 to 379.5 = -0.4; 22.4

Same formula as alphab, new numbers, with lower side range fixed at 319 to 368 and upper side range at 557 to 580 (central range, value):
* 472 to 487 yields -0.07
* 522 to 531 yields 0.08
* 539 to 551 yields -0.03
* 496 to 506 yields -0.09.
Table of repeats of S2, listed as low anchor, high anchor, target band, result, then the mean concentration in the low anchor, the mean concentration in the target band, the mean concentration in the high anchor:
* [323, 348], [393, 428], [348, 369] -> 1.92 yr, 20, 20.7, 29.1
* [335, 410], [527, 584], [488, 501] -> 0.61 yr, 23.3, 23.7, 25.6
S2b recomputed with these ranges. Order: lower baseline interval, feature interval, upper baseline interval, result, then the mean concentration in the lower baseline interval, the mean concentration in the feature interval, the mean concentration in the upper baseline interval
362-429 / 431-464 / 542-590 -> -0.121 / 26.4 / 29.3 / 25.9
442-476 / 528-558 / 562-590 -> 0.053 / 29.2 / 25.5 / 25.8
